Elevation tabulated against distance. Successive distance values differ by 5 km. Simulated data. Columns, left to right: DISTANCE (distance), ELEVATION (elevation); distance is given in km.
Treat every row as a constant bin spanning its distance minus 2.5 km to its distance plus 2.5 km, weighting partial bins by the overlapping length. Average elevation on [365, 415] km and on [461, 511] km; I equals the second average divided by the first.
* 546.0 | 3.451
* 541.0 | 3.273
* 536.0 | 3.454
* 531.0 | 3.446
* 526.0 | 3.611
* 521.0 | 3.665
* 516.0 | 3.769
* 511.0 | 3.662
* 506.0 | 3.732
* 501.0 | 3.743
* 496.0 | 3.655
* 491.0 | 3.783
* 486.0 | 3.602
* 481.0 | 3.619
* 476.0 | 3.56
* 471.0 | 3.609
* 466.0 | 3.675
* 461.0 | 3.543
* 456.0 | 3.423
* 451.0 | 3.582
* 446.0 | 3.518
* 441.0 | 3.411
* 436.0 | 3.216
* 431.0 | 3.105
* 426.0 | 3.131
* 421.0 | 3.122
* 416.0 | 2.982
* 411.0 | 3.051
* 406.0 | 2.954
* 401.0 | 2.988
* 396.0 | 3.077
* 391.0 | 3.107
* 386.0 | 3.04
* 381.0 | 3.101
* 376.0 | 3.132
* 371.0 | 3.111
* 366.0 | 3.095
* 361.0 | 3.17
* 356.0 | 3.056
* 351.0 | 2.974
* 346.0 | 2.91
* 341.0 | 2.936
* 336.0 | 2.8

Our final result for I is 1.2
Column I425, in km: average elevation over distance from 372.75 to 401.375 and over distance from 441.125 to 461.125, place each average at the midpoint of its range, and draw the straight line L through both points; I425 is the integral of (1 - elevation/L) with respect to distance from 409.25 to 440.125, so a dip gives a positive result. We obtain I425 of 1.9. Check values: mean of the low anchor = 3.08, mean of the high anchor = 3.5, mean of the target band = 3.12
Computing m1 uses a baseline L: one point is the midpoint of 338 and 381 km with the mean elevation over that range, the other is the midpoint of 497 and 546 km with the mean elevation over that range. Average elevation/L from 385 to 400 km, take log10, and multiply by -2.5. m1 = 0.03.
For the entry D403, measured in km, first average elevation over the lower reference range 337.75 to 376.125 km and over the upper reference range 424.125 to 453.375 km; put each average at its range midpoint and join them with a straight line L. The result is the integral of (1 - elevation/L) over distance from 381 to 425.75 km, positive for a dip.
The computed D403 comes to 2.17 km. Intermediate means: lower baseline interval 3.04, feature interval 3.05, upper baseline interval 3.33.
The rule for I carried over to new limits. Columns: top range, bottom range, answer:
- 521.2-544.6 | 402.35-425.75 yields 1.14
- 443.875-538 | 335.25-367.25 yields 1.21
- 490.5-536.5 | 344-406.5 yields 1.19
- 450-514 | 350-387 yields 1.17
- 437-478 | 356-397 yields 1.14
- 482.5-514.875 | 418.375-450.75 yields 1.13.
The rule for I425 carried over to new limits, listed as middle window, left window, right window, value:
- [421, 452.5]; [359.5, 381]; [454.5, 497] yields 1.2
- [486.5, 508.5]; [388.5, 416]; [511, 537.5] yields -1.5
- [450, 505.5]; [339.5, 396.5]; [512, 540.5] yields -3.4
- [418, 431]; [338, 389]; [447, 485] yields 0.9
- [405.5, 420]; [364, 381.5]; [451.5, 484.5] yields 1.3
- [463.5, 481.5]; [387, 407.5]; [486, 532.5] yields -0.8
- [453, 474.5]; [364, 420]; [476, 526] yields -0.6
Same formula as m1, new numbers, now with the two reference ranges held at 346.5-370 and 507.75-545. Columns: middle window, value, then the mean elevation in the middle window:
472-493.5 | -0.07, 3.64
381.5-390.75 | 0.03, 3.07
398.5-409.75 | 0.08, 2.98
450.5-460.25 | -0.05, 3.49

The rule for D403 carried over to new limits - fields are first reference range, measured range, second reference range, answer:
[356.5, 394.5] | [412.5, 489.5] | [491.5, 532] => 0.4 km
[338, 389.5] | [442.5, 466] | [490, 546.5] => -1.1 km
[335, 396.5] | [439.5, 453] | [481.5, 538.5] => -0.5 km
